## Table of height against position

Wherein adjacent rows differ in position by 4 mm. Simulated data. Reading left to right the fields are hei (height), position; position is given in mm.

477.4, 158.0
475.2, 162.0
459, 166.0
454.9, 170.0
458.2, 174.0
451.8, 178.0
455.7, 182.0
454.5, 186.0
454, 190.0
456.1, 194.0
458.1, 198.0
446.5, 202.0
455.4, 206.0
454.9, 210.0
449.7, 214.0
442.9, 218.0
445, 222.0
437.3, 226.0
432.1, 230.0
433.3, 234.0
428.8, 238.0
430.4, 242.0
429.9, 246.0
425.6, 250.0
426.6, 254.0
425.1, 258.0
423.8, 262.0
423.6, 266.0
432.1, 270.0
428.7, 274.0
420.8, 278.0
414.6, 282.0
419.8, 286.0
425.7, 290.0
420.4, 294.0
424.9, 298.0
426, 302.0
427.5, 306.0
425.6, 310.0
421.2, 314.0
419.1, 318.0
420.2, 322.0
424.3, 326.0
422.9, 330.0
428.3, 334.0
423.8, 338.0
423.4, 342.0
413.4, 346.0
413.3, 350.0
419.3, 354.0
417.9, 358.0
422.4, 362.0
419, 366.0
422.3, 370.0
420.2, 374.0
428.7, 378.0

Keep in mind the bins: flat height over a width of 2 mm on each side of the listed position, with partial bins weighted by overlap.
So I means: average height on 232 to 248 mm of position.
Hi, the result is 431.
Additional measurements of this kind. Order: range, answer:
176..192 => 454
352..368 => 420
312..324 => 420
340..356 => 417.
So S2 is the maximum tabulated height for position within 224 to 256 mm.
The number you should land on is 437.3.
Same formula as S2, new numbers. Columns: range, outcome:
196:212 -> 458.1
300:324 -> 427.5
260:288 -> 432.1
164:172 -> 459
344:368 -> 422.4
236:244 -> 430.4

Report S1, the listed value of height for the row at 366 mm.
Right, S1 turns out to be 419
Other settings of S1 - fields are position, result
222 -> 445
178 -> 451.8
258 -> 425.1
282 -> 414.6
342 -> 423.4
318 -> 419.1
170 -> 454.9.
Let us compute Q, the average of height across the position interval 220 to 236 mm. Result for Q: 437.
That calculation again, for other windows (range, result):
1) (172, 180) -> 455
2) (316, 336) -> 423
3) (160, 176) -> 462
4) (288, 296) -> 423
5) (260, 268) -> 424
